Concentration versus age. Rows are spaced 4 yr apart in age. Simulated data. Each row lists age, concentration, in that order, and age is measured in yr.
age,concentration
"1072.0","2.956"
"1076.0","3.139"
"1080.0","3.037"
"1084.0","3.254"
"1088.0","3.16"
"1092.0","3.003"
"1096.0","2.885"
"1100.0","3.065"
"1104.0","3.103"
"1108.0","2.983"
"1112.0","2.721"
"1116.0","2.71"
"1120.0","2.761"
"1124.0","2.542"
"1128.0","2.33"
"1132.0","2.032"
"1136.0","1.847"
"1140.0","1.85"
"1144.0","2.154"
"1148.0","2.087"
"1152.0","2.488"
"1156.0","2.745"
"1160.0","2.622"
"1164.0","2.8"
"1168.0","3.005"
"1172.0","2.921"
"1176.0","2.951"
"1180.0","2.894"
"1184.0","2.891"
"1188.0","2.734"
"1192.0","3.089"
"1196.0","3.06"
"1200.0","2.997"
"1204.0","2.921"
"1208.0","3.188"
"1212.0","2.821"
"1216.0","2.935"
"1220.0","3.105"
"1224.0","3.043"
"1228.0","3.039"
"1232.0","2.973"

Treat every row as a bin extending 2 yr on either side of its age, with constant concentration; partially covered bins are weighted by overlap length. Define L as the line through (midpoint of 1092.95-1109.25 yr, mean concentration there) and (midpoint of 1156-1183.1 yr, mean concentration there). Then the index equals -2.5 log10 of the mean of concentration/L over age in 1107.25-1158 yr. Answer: 0.226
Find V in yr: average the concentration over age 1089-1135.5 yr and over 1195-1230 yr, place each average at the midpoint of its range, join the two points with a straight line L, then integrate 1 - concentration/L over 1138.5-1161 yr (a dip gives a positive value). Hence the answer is 4.0 yr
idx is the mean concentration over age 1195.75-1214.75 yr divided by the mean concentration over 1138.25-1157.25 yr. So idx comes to 1.3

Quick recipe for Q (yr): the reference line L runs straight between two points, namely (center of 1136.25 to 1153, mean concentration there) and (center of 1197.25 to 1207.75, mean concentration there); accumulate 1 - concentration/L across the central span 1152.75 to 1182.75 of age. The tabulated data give -4.6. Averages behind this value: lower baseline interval 2.09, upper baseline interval 3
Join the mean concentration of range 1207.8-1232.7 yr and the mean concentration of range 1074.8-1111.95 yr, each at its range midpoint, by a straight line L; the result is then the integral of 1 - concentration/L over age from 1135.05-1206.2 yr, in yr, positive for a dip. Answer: 8.0 yr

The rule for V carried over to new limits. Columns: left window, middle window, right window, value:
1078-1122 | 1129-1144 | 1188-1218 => 5.1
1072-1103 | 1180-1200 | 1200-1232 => 0.5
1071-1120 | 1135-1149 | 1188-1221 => 4.7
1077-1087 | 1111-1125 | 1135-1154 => -0.8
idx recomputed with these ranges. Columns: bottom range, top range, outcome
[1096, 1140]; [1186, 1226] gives 1.16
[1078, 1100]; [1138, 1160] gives 0.75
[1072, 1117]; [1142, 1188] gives 0.89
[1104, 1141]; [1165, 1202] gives 1.19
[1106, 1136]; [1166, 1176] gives 1.17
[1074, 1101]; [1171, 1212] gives 0.96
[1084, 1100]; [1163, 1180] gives 0.96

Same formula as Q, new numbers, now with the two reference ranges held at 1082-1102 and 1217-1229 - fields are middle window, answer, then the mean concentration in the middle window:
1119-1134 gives 3.3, 2.39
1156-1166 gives 1.1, 2.72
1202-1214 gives 0.3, 2.98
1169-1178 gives 0.3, 2.94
